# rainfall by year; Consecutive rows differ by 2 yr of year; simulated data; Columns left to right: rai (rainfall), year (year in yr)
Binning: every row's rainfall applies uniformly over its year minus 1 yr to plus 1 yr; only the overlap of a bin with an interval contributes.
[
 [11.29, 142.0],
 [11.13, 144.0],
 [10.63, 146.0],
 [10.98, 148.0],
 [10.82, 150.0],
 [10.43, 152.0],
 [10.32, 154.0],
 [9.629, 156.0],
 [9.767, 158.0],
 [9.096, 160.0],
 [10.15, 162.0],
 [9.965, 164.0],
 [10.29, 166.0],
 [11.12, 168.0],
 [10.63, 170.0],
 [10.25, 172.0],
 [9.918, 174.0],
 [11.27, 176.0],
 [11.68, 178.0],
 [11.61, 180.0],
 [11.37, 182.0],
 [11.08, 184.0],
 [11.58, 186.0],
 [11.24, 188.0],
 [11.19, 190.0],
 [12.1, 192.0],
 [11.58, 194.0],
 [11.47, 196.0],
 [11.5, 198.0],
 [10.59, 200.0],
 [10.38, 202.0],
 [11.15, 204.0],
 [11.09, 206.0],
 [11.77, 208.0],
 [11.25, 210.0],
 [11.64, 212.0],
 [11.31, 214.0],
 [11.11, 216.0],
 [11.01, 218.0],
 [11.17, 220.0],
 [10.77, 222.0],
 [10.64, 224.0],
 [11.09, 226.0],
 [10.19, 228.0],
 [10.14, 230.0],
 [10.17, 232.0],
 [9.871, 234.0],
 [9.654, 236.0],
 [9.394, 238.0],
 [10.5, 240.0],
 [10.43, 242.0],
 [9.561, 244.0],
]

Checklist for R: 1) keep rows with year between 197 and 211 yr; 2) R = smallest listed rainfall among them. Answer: 10.38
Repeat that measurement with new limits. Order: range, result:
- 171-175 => 9.918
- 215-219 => 11.01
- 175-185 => 11.08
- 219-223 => 10.77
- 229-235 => 9.871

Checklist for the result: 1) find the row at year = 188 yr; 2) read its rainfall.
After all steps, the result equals 11.24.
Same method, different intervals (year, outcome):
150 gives 10.82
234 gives 9.871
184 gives 11.08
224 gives 10.64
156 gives 9.629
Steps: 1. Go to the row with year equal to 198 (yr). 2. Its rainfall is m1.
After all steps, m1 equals 11.5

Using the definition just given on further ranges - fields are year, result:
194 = 11.58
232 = 10.17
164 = 9.965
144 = 11.13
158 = 9.767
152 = 10.43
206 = 11.09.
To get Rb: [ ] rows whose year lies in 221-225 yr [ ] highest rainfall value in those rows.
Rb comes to 10.77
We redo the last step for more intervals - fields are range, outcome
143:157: 11.13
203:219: 11.77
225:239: 11.09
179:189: 11.61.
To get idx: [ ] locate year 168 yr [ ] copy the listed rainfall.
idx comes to 11.12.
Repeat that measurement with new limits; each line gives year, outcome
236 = 9.654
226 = 11.09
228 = 10.19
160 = 9.096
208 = 11.77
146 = 10.63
